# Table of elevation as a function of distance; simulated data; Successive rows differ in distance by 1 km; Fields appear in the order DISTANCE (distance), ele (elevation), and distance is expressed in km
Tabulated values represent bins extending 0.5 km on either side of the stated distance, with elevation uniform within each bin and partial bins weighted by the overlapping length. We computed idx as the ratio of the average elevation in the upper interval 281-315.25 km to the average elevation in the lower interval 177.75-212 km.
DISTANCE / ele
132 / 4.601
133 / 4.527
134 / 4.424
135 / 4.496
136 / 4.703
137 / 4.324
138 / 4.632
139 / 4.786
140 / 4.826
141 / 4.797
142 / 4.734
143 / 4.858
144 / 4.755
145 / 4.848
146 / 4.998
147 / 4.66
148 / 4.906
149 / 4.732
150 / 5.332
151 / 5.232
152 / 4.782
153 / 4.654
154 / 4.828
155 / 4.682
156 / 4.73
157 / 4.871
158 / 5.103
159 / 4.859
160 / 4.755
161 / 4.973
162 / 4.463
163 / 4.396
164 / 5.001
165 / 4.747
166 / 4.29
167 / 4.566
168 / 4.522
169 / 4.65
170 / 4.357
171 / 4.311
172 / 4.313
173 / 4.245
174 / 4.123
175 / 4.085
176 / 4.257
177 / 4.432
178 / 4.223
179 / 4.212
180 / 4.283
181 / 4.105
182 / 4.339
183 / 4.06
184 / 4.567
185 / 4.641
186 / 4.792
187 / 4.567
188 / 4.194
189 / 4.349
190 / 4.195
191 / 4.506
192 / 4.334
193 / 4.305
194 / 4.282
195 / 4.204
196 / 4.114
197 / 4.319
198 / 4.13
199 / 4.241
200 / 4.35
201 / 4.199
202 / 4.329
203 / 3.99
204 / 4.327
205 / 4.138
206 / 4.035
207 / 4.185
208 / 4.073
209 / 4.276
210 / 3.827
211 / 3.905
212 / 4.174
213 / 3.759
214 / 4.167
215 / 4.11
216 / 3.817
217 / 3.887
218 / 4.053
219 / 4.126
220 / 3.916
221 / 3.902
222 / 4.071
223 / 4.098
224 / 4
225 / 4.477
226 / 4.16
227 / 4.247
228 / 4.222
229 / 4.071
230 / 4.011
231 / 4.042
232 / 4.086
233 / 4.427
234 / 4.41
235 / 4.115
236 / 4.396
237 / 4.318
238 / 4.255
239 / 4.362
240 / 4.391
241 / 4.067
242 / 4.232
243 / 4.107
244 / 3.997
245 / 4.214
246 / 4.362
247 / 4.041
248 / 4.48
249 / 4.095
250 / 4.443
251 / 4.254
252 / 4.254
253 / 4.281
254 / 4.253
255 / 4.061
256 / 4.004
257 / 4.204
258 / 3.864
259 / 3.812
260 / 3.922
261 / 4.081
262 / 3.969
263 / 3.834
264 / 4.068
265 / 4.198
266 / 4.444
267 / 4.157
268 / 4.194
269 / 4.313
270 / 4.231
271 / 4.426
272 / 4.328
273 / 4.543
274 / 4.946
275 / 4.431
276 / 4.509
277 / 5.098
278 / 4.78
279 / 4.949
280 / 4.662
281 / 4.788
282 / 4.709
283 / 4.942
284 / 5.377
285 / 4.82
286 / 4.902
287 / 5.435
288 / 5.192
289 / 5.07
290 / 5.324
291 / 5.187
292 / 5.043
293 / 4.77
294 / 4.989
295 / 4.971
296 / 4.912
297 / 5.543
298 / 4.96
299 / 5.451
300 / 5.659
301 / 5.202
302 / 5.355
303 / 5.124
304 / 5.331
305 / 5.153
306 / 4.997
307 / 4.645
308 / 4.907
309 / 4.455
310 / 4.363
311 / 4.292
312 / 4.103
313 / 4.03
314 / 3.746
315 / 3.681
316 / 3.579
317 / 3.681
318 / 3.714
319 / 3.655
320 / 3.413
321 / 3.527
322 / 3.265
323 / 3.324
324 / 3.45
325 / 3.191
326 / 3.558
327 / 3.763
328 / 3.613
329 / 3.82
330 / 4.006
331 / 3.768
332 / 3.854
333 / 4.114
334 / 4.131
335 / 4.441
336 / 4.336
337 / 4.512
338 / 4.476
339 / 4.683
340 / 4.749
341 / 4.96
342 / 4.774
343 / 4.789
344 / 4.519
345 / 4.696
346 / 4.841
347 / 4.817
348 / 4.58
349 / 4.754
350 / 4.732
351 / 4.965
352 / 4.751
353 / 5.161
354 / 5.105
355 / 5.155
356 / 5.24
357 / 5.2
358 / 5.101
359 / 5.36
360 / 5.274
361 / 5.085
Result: 1.2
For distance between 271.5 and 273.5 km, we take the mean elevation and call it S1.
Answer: 4.44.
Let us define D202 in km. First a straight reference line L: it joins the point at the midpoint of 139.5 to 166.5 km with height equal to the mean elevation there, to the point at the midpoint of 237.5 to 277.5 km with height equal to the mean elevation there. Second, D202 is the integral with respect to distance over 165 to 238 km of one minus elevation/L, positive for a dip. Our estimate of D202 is 5.2 km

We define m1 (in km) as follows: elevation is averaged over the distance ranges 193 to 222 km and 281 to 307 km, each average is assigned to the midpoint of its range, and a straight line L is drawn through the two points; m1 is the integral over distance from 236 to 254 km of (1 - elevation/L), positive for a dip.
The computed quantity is 1.2 km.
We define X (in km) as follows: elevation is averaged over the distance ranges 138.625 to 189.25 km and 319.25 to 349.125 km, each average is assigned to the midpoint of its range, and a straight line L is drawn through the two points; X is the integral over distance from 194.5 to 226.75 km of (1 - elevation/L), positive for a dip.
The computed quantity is 2.68 km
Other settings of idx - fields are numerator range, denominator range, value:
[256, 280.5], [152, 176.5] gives 0.94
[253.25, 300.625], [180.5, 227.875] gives 1.11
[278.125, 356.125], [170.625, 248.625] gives 1.08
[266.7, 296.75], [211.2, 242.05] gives 1.16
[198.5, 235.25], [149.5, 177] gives 0.89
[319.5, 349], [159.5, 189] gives 0.94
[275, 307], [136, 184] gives 1.10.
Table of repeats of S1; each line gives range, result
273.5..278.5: 4.75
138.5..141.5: 4.8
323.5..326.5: 3.4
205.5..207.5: 4.11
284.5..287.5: 5.05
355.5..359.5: 5.23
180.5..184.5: 4.27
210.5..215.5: 4.02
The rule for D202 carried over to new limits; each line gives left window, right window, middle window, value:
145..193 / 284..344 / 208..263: 4.7 km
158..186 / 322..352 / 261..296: -2.8 km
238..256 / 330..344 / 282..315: -4.5 km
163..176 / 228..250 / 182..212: 0.6 km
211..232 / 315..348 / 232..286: -3.8 km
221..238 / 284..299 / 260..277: 1.6 km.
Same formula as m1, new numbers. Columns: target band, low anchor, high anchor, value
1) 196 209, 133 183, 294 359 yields 1.08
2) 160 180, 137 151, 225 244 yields 0.96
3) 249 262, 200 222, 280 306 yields 1.46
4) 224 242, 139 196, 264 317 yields 1.65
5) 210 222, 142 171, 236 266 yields 1.10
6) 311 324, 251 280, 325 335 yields 0.90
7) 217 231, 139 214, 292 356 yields 1.15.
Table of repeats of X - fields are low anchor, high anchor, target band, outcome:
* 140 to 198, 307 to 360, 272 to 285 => -1.18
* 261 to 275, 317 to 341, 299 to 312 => -2.87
